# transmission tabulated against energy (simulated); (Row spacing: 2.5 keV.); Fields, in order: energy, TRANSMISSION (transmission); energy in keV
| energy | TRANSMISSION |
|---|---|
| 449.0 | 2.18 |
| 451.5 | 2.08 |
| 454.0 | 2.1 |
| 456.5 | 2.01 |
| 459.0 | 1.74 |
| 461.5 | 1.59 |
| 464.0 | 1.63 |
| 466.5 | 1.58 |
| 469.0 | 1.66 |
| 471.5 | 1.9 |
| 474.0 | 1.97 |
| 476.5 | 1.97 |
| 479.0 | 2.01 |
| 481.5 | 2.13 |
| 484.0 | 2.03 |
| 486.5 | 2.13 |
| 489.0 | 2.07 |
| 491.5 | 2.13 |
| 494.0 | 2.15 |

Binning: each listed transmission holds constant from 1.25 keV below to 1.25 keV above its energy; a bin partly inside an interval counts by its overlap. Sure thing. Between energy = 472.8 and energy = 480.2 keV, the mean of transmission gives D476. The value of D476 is 1.98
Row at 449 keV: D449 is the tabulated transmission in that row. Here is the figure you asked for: 2.18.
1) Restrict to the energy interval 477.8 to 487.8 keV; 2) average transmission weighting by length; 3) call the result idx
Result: 2.08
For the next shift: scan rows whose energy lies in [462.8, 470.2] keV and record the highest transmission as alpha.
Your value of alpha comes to 1.66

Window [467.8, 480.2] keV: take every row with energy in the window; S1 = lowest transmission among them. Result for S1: 1.66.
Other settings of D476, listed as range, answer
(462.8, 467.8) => 1.61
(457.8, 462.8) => 1.66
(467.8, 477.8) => 1.88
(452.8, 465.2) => 1.81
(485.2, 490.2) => 2.1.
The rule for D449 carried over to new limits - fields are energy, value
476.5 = 1.97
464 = 1.63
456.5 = 2.01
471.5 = 1.9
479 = 2.01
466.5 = 1.58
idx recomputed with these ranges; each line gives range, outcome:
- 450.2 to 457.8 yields 2.06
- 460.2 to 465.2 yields 1.61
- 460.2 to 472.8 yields 1.67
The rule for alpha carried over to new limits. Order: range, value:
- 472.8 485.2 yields 2.13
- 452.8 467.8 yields 2.1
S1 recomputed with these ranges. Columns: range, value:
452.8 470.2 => 1.58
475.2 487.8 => 1.97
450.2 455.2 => 2.08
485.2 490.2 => 2.07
